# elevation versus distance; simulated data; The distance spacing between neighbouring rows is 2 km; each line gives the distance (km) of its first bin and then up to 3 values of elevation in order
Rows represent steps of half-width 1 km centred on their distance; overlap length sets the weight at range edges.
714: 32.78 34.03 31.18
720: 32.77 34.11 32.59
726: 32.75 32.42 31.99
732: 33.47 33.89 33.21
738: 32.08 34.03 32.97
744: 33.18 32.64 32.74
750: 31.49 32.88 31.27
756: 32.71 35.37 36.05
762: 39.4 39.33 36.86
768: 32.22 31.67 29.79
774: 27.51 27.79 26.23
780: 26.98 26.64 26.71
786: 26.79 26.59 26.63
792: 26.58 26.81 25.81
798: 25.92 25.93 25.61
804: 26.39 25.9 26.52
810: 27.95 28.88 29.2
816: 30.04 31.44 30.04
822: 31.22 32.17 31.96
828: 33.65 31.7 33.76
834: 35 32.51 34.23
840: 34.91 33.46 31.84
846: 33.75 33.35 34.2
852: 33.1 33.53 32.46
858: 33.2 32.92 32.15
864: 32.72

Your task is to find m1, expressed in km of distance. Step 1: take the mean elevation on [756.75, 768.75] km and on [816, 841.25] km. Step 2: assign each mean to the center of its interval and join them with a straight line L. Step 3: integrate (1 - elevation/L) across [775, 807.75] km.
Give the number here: 7.9 km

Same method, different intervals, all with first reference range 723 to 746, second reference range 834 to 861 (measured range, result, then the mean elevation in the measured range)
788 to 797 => 1.82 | 26.5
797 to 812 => 3.04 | 26.5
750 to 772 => -0.90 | 34.4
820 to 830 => 0.40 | 32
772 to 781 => 1.55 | 27.4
